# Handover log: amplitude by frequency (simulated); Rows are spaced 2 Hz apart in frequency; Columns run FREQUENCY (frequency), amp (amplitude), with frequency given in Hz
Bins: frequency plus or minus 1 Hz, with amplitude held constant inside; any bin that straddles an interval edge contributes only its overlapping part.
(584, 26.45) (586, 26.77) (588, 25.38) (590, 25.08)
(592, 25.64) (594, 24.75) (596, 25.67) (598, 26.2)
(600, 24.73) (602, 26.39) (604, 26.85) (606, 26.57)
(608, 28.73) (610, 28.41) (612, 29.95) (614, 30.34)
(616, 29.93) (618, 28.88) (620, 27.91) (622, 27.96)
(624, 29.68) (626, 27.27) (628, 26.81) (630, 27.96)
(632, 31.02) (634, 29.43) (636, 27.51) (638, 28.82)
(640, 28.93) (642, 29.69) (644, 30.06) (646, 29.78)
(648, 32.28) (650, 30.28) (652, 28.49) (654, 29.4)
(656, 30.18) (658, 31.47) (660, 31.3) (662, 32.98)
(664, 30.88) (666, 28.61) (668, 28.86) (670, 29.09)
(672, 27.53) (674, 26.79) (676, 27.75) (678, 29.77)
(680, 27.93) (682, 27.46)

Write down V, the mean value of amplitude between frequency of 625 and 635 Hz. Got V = 28.5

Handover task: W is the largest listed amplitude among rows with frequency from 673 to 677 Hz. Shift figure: 27.75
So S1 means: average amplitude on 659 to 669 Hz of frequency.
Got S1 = 30.5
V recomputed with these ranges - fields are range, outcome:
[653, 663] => 31.1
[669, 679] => 28.2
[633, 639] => 28.6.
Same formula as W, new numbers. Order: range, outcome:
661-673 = 32.98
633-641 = 29.43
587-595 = 25.64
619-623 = 27.96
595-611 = 28.73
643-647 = 30.06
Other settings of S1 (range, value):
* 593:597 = 25.2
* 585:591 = 25.7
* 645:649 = 31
